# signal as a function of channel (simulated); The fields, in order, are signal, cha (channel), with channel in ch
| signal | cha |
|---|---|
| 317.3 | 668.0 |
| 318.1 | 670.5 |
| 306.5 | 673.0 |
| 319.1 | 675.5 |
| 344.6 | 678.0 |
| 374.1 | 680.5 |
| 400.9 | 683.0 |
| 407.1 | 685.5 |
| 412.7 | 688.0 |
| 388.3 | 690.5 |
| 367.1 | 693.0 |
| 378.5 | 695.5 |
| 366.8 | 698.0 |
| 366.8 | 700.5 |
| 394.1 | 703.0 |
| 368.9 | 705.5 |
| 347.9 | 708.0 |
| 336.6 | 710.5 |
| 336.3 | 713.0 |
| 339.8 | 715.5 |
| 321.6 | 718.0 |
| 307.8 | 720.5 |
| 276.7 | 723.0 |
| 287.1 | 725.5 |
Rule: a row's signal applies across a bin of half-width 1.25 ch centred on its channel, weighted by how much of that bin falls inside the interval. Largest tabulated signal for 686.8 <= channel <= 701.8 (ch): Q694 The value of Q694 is 412.7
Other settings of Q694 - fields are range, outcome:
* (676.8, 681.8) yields 374.1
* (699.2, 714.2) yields 394.1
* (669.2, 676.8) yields 319.1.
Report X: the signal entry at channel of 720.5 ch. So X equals 307.8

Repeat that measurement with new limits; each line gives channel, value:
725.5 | 287.1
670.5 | 318.1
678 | 344.6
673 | 306.5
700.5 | 366.8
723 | 276.7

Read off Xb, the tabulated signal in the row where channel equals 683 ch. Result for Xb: 400.9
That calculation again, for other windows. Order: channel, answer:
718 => 321.6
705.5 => 368.9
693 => 367.1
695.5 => 378.5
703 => 394.1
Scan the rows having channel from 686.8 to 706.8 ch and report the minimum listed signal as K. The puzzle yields 366.8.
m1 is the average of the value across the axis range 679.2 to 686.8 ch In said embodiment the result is 394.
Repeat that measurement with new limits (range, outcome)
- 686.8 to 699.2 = 383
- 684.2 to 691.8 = 402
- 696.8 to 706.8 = 374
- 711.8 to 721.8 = 326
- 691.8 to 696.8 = 373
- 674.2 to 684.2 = 359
